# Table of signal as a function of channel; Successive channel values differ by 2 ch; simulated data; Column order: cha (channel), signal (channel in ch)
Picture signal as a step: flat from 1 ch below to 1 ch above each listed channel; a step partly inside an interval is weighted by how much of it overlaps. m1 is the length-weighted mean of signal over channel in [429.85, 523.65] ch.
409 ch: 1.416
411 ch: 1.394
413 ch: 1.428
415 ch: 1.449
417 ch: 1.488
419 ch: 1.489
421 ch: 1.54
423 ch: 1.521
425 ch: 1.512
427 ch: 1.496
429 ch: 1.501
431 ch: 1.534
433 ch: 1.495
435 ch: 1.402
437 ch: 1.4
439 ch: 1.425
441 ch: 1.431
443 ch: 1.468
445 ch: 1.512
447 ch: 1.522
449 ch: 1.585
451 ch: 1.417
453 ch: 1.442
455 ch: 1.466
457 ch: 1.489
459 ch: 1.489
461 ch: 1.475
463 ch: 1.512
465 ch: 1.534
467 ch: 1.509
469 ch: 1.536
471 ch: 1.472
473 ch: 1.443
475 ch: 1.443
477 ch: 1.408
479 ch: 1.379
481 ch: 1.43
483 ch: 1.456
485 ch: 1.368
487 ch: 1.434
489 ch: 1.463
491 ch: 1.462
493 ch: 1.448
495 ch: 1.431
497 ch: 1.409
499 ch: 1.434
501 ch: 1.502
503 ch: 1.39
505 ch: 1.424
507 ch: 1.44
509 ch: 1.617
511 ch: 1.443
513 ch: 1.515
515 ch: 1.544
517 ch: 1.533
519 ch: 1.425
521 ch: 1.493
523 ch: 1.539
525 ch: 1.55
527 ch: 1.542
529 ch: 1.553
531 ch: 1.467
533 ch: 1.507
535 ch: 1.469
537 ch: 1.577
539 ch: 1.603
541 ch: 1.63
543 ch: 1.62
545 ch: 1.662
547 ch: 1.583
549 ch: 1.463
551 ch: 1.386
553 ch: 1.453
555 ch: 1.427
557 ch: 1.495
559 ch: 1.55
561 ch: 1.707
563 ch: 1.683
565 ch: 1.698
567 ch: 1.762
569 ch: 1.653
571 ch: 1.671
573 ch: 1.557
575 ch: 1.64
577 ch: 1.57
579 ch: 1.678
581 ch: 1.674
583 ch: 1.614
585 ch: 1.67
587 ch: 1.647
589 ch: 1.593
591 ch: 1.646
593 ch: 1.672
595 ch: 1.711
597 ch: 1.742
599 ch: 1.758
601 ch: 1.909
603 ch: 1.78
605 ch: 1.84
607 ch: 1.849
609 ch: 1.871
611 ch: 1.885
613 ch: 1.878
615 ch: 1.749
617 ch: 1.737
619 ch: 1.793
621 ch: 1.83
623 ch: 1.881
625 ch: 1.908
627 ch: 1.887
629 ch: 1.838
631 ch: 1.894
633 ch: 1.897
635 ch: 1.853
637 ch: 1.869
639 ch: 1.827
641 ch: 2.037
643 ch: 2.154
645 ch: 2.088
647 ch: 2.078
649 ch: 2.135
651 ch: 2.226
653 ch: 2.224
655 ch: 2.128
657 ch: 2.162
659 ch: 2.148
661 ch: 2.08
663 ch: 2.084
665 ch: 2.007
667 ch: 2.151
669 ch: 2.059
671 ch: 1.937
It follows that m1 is 1.47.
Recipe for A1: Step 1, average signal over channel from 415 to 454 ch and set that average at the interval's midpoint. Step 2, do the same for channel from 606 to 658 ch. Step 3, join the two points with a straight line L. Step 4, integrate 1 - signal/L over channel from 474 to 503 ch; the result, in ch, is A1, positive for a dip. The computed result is 3.21 ch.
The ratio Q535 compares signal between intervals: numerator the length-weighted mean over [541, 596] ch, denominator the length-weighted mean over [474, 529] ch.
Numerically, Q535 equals 1.1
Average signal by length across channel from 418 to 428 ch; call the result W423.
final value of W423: 1.51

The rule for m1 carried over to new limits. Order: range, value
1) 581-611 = 1.74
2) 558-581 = 1.65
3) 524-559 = 1.53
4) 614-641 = 1.85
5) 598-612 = 1.84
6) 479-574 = 1.52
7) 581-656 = 1.86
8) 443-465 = 1.49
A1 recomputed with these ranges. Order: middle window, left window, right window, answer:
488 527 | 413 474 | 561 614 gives 2.68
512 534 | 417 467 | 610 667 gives 2.26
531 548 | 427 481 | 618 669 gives 1.39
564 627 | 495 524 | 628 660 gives 3.24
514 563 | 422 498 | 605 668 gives 4.48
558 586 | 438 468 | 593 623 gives 1.30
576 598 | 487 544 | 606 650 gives 1.28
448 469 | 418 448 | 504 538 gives -0.05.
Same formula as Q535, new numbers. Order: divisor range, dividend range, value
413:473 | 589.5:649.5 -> 1.25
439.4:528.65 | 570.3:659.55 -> 1.25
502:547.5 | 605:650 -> 1.25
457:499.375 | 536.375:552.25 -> 1.07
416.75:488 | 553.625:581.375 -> 1.10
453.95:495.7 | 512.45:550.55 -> 1.05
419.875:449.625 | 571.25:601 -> 1.12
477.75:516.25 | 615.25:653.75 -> 1.34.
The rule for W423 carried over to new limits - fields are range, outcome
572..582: 1.62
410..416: 1.42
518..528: 1.51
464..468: 1.52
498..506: 1.44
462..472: 1.51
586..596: 1.65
